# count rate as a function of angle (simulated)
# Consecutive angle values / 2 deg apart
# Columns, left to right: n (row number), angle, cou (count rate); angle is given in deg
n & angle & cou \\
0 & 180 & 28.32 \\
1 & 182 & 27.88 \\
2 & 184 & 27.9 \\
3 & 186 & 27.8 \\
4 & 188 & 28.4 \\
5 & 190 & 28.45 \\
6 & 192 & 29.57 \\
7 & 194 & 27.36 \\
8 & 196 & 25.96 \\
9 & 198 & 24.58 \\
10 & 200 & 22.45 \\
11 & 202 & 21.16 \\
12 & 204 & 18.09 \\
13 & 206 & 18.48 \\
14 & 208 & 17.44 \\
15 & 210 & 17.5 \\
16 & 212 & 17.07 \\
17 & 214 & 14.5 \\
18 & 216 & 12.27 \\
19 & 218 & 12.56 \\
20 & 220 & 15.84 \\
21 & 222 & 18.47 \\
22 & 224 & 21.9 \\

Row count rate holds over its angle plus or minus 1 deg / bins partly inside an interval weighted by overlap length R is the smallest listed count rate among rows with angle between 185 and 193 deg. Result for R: 27.8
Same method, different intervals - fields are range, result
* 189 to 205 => 18.09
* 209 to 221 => 12.27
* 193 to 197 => 25.96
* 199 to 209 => 17.44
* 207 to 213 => 17.07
